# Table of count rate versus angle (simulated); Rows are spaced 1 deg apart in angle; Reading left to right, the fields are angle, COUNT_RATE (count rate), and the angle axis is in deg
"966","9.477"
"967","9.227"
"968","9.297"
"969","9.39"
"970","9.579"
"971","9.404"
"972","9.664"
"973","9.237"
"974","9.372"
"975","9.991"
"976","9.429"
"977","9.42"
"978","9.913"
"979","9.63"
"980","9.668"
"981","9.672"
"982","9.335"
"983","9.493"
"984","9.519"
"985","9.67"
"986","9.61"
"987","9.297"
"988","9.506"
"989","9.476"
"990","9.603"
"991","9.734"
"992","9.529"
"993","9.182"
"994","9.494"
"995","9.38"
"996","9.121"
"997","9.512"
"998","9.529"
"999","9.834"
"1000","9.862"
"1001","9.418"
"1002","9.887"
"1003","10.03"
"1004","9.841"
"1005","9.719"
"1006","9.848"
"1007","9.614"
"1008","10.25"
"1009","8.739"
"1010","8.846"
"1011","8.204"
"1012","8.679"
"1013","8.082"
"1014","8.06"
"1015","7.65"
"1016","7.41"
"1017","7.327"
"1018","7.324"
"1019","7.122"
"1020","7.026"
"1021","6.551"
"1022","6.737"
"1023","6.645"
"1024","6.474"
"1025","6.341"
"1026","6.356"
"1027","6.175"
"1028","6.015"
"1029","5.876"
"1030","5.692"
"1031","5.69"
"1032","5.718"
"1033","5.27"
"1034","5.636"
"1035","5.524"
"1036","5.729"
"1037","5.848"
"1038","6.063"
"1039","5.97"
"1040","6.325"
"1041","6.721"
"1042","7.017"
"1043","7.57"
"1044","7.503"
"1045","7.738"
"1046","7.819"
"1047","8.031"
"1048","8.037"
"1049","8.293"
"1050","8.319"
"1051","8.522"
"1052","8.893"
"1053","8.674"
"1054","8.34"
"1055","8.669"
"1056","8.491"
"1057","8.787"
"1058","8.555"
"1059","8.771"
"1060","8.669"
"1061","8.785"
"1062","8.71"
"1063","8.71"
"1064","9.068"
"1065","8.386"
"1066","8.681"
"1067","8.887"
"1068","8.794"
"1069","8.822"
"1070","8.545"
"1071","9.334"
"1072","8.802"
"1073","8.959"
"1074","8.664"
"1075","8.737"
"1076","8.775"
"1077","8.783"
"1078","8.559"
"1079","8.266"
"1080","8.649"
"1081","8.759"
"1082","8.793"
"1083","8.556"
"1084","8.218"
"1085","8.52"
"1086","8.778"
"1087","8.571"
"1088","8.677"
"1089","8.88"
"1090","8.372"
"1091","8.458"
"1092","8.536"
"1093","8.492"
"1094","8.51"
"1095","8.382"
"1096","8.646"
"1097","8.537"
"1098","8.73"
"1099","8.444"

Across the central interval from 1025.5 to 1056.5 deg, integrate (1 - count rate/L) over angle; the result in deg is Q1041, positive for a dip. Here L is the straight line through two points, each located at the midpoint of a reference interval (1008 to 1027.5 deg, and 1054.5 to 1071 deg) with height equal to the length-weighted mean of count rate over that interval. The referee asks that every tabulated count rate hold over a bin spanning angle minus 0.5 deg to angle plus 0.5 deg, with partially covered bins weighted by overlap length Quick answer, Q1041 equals 4.4 deg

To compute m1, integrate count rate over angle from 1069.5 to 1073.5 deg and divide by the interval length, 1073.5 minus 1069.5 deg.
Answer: 8.91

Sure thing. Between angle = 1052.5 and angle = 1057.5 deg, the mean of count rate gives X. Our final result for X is 8.59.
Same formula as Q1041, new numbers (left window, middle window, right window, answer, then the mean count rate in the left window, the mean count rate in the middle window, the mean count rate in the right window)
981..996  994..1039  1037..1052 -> 4.3 deg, 9.48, 7.7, 7.42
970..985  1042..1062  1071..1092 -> 1.3 deg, 9.56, 8.32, 8.65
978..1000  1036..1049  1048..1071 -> 2.7 deg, 9.53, 7.05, 8.65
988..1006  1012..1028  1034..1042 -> 1.2 deg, 9.6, 7.04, 6.06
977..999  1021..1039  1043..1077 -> 5.9 deg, 9.52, 6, 8.56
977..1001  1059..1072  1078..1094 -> 0.0 deg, 9.54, 8.78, 8.57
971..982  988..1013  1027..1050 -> -3.1 deg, 9.58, 9.45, 6.58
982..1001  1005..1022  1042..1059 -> 1.6 deg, 9.51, 8.17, 8.24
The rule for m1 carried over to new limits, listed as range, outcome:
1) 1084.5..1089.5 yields 8.69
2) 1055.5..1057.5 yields 8.64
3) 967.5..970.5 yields 9.42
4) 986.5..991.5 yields 9.52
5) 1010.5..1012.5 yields 8.44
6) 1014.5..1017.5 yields 7.46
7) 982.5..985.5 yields 9.56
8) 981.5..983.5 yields 9.41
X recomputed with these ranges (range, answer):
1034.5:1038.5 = 5.79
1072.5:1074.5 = 8.81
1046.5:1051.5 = 8.24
